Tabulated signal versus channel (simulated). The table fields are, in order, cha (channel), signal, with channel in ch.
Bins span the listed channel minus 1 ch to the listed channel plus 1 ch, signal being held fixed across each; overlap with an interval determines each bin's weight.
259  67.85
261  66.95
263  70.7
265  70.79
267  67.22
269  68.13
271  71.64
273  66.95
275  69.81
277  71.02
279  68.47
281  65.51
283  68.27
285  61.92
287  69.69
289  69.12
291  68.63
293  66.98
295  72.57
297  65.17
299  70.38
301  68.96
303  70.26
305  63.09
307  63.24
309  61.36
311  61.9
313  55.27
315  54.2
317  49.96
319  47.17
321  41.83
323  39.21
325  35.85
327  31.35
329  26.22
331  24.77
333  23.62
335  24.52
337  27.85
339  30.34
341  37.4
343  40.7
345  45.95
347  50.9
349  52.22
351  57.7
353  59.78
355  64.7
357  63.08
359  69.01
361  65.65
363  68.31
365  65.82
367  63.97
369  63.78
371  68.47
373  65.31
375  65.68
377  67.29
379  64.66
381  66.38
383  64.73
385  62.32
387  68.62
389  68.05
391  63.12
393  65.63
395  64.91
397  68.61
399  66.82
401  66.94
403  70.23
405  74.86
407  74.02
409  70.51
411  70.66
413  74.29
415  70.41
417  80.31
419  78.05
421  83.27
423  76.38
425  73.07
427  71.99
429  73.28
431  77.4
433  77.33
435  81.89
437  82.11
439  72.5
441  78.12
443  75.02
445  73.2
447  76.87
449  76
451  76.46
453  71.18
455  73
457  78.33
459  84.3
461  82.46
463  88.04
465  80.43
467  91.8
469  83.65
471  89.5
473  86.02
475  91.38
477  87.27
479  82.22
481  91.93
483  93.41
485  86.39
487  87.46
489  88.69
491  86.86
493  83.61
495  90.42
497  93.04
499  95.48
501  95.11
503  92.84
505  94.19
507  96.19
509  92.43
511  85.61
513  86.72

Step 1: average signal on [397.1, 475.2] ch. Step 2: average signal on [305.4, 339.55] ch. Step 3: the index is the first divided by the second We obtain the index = 1.9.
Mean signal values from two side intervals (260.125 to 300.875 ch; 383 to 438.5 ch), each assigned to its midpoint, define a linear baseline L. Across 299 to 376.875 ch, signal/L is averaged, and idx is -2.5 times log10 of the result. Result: 0.32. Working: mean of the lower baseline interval 68.5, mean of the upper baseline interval 72.3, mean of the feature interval 52.2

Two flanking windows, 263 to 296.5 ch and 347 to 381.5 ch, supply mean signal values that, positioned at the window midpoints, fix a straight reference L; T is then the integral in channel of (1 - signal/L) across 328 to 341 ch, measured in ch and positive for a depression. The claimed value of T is 7.6 ch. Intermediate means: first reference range 68.6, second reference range 63.8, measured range 27.1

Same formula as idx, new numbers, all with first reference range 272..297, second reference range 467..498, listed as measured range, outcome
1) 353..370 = 0.17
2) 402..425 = 0.09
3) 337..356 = 0.48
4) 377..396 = 0.20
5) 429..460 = 0.10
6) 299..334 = 0.41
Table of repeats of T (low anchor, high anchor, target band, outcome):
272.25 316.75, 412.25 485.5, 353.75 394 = 4.1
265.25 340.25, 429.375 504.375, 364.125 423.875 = 1.9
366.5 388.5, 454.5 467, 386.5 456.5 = 1.0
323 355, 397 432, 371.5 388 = -2.4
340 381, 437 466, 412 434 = -1.2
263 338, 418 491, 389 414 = 1.3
